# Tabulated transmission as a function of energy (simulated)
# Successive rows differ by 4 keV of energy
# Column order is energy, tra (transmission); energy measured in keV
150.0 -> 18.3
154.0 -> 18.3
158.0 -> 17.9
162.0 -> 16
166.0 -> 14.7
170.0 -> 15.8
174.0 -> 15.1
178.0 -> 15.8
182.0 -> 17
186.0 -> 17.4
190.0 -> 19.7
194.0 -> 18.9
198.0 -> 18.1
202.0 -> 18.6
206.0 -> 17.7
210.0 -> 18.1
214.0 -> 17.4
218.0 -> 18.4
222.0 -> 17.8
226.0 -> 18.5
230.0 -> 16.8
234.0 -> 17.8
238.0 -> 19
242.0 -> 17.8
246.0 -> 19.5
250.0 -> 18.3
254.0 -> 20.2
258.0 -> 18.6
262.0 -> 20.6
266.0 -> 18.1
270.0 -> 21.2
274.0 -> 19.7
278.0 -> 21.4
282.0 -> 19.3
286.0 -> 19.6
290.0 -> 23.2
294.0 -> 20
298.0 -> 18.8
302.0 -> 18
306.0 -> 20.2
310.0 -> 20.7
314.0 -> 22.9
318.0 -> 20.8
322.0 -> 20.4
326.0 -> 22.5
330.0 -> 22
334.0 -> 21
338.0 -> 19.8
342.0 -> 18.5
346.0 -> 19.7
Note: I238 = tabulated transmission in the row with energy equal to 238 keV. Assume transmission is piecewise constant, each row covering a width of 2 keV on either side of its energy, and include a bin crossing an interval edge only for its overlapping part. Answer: 19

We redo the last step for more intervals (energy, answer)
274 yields 19.7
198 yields 18.1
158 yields 17.9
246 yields 19.5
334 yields 21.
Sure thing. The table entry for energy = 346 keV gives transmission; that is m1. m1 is 19.7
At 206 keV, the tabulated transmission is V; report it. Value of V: 17.7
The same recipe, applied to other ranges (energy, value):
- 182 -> 17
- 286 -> 19.6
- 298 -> 18.8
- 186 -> 17.4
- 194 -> 18.9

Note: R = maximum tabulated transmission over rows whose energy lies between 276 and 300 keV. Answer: 23.2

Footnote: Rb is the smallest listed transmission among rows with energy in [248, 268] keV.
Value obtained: 18.1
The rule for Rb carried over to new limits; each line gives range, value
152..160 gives 17.9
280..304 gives 18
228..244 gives 16.8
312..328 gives 20.4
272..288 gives 19.3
